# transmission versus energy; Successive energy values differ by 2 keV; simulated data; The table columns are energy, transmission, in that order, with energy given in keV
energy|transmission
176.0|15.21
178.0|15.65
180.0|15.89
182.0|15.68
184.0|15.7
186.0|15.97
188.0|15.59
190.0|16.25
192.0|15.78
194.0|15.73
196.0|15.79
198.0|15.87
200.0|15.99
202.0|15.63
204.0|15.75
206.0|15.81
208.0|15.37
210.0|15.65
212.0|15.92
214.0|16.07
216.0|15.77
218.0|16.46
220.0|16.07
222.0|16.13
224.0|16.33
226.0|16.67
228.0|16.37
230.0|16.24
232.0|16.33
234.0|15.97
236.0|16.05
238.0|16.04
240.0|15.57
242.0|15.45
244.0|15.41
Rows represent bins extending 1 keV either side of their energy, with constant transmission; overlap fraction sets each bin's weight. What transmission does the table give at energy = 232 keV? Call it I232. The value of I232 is 16.33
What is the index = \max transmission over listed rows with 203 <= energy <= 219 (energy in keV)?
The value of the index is 16.46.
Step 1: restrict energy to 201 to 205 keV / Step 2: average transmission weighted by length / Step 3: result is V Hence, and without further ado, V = 15.7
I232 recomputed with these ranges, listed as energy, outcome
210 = 15.65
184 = 15.7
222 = 16.13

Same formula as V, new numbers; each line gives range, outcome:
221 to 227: 16.4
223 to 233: 16.4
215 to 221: 16.1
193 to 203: 15.8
